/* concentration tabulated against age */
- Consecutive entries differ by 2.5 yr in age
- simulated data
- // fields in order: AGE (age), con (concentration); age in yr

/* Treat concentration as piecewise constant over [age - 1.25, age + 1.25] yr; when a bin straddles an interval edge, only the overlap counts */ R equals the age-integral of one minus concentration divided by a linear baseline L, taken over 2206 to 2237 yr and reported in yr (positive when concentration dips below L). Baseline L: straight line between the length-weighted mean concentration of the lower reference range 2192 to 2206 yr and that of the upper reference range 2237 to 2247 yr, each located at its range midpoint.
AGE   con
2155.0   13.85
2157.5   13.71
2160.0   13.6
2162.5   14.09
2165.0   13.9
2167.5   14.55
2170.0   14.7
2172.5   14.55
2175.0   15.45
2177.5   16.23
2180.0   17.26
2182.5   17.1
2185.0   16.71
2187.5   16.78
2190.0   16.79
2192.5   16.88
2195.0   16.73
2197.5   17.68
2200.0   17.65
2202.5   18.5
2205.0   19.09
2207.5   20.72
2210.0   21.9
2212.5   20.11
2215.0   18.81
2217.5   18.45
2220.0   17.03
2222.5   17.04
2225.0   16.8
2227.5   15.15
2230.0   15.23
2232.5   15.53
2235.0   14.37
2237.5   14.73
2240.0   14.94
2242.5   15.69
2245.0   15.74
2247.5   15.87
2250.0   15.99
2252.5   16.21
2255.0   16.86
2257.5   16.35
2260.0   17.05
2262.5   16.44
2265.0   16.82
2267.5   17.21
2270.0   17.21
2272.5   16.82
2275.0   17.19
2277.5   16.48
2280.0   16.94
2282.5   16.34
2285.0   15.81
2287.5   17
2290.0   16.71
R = -1.83 yr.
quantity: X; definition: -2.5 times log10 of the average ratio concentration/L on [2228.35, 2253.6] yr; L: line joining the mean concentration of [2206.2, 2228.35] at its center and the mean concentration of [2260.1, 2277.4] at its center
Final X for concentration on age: 0.15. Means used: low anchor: 18.5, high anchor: 16.9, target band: 15.4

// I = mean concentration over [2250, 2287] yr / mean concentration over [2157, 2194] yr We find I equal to 1.07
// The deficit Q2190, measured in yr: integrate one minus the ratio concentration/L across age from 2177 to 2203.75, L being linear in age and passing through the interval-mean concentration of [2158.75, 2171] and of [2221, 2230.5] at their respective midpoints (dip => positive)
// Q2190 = -3.8 yr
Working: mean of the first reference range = 14.2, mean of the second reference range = 16.1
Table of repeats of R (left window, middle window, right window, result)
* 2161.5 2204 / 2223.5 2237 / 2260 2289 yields 0.9 yr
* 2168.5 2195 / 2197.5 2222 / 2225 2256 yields -4.7 yr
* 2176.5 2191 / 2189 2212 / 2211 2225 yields -1.3 yr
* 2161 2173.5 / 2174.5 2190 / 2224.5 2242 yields -2.3 yr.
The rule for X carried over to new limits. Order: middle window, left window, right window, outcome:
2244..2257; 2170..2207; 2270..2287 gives 0.039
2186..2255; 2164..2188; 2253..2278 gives -0.052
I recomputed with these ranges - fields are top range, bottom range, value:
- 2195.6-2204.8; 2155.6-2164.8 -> 1.30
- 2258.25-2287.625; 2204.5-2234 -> 0.93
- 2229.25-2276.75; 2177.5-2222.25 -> 0.89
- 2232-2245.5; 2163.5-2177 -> 1.03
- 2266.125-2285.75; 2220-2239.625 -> 1.07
